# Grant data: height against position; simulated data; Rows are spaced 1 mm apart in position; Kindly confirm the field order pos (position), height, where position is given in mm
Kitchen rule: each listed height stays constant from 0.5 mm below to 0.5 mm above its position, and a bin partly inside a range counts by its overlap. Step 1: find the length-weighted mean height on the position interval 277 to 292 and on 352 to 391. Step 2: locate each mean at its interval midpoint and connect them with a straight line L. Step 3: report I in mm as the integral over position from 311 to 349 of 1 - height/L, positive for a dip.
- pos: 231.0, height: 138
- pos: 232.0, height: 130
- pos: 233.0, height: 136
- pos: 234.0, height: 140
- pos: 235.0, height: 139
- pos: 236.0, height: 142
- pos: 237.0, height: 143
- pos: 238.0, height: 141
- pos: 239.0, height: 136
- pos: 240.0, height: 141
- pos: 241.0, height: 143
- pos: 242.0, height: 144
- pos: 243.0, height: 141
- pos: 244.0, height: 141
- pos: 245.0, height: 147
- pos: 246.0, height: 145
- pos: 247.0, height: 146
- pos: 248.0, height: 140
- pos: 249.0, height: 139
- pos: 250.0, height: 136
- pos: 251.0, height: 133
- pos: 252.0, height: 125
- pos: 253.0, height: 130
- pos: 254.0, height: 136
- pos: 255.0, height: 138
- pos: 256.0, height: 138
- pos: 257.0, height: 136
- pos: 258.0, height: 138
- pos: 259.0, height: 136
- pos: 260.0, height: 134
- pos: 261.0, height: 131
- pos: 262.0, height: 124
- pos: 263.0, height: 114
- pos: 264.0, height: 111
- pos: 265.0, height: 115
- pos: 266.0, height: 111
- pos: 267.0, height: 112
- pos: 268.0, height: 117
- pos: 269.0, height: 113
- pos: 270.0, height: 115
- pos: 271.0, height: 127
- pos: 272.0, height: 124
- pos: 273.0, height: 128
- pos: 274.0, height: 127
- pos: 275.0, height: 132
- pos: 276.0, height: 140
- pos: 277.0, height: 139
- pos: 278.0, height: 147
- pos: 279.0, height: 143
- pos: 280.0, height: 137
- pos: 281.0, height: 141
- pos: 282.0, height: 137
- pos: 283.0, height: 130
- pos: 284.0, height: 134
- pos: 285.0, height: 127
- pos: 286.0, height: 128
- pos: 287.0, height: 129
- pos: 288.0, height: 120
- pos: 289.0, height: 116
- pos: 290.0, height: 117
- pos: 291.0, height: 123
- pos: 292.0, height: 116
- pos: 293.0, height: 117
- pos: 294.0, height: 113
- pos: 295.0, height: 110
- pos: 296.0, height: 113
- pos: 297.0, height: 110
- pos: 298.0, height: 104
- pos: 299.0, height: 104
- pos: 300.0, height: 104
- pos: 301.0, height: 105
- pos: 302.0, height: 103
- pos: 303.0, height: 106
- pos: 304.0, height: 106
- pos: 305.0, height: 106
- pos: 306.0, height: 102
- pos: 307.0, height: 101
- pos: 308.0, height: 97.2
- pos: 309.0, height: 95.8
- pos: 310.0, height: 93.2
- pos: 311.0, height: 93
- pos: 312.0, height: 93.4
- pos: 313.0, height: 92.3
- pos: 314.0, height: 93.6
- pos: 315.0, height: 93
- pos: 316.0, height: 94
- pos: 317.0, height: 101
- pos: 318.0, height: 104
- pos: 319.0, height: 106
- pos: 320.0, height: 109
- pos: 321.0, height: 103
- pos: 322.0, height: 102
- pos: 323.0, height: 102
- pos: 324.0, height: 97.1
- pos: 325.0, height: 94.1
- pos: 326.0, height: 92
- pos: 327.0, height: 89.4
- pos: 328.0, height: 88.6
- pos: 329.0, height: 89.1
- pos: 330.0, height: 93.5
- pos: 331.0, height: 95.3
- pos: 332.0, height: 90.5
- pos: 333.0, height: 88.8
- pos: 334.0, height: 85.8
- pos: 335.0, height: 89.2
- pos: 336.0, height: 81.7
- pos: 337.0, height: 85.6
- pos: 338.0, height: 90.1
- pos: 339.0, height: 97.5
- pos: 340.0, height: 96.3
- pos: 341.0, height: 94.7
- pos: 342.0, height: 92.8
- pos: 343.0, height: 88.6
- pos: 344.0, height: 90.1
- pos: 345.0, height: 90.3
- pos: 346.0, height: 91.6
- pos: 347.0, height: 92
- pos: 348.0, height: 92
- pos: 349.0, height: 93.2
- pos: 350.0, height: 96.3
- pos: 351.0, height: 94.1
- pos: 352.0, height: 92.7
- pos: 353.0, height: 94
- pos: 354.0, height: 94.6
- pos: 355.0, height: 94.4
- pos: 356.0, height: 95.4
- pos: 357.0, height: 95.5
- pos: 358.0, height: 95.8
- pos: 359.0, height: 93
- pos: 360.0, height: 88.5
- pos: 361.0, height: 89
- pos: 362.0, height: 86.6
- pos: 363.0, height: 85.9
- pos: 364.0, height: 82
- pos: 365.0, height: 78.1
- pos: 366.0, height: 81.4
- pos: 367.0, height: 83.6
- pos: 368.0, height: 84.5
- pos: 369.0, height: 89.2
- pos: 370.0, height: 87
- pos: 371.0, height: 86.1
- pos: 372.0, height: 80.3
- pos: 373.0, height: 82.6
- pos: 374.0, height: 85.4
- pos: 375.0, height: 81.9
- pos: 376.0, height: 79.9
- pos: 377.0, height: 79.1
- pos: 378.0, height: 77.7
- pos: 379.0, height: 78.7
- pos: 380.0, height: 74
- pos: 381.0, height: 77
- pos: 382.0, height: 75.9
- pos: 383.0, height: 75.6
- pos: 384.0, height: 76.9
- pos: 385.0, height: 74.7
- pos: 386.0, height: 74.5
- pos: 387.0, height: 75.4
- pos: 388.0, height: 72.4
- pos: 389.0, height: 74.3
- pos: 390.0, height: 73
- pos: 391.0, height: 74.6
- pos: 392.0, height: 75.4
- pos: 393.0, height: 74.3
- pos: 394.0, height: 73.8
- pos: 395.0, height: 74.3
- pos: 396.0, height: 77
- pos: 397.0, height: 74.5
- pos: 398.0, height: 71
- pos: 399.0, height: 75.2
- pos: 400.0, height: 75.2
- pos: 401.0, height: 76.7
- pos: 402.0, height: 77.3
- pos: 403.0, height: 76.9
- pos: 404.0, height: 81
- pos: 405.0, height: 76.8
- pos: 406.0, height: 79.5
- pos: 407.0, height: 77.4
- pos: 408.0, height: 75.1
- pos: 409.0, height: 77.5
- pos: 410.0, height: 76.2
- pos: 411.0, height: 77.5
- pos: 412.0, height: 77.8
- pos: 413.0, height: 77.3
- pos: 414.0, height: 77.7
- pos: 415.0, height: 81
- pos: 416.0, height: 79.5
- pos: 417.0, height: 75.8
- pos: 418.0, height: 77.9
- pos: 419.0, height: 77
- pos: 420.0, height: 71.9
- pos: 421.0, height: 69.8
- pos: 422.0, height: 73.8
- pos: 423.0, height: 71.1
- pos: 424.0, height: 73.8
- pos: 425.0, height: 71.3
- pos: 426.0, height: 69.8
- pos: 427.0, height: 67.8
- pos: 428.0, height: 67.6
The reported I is 4.2 mm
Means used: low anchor 130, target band 93.8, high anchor 83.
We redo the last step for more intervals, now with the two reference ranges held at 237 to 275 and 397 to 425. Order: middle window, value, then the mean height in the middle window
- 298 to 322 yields 2.5 mm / 100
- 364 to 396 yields 3.2 mm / 78.5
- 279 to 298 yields -0.5 mm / 123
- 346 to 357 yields 0.4 mm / 93.8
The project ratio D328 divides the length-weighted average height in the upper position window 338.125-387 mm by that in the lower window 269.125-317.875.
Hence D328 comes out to 0.75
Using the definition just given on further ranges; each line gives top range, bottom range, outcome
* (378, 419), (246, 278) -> 0.59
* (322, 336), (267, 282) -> 0.71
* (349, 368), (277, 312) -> 0.78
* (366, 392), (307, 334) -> 0.82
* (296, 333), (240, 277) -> 0.75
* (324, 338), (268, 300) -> 0.72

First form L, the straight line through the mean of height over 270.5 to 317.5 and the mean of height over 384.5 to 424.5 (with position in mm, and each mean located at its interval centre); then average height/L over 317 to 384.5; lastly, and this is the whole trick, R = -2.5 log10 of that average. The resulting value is 0.06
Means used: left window 115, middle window 89.5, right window 75.6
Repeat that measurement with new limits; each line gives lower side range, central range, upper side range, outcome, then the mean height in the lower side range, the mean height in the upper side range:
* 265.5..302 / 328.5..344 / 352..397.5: 0.09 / 122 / 81.8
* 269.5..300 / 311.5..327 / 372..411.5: 0.11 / 125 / 76.6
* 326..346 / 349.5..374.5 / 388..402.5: -0.06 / 90.5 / 74.7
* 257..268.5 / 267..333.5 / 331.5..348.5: -0.03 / 123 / 90.4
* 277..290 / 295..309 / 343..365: 0.16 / 132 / 91.4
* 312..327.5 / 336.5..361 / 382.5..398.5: -0.05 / 98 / 74.5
